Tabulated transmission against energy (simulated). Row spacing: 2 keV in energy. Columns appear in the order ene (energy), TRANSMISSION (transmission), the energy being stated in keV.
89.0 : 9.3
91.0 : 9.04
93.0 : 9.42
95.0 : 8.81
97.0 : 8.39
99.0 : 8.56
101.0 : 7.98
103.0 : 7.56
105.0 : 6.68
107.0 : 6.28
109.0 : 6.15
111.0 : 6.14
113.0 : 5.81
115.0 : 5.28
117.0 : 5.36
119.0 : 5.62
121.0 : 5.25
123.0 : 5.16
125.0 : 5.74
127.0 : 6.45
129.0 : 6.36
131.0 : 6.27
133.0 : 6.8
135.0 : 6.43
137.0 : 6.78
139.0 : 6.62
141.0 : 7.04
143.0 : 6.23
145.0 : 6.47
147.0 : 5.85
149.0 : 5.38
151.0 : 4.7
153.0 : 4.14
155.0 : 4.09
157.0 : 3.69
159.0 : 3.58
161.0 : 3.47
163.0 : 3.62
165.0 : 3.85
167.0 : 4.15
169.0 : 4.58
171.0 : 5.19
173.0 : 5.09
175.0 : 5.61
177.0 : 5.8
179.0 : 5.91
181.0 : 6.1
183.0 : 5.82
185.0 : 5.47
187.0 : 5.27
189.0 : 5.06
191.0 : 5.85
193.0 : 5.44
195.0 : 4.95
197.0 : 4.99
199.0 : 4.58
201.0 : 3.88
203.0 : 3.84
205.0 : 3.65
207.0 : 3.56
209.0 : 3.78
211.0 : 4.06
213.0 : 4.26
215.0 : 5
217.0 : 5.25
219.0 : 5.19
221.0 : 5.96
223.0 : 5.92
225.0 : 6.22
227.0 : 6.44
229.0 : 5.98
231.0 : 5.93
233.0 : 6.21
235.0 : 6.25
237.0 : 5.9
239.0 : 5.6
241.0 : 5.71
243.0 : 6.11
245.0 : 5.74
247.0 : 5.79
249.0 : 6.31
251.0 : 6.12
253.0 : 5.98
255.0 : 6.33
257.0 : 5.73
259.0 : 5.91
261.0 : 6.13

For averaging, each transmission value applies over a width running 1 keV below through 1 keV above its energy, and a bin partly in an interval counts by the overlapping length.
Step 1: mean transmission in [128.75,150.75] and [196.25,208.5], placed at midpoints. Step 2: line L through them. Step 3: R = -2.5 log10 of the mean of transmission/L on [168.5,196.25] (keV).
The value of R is -0.15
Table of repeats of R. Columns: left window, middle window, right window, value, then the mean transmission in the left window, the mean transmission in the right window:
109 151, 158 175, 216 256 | 0.367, 6.02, 5.95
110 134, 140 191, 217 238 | 0.166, 5.85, 5.96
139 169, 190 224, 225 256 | 0.177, 4.79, 6.03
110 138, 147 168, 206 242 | 0.359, 5.96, 5.4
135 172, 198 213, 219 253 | 0.389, 5.01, 5.99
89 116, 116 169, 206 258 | 0.281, 7.46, 5.59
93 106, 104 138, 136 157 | 0.149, 8.11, 5.63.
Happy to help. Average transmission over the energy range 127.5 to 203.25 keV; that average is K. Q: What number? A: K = 5.26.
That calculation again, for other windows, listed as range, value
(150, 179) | 4.45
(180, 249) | 5.3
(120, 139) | 6.16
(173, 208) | 5.05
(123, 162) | 5.57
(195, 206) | 4.26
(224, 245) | 6.02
